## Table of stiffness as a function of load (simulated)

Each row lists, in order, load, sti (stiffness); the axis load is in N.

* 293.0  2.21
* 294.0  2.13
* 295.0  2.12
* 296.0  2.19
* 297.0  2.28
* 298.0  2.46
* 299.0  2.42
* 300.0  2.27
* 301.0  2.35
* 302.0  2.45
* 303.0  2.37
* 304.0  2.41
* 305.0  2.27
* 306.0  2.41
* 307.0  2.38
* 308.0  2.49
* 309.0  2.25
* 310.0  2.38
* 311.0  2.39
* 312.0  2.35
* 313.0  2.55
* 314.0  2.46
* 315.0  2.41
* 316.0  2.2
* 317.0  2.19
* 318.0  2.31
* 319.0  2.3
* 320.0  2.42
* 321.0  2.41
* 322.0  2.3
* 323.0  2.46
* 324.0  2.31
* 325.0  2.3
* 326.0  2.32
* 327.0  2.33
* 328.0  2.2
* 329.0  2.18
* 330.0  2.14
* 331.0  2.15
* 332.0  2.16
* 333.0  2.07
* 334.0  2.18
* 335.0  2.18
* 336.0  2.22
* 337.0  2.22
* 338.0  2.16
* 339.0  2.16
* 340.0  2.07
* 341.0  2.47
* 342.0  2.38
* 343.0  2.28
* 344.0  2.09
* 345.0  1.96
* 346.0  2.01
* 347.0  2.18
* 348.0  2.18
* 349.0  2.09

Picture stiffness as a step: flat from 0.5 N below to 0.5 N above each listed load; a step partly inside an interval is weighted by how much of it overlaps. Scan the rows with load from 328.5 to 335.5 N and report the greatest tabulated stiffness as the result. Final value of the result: 2.18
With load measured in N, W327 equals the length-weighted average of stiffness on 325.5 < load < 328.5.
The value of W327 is 2.28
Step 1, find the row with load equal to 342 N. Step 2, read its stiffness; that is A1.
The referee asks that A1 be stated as 2.38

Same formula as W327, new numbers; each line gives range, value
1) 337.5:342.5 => 2.25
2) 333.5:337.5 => 2.2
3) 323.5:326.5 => 2.31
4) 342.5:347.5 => 2.1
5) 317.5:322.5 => 2.35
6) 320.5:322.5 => 2.35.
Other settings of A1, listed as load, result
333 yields 2.07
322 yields 2.3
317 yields 2.19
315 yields 2.41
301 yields 2.35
